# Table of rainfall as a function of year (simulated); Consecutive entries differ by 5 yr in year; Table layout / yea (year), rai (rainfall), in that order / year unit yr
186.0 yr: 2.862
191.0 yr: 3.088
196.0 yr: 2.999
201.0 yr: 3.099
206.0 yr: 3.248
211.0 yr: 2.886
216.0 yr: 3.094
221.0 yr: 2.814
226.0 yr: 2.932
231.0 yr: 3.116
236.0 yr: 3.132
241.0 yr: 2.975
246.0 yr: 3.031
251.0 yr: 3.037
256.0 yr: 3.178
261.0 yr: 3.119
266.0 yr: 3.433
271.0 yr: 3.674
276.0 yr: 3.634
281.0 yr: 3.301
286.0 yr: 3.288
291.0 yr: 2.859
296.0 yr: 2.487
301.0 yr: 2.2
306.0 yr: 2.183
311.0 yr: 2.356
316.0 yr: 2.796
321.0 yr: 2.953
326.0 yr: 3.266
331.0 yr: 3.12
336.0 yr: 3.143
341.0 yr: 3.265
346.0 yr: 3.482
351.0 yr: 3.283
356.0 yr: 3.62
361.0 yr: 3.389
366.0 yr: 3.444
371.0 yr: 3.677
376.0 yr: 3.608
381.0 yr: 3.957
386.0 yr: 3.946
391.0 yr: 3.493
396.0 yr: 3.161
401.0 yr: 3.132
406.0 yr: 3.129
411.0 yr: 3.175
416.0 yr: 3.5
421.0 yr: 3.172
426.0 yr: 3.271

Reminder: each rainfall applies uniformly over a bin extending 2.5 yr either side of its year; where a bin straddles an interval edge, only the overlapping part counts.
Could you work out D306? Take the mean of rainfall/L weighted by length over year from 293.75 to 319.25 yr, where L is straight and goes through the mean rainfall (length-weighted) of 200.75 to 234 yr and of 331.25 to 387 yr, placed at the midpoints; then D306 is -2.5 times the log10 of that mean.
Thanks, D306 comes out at 0.35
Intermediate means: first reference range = 3.02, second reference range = 3.5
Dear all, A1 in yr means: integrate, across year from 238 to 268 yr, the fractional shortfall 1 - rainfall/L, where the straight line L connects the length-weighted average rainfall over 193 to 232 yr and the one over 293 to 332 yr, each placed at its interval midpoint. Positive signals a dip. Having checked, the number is -2.6 yr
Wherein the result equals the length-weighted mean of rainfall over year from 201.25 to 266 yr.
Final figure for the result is 3.06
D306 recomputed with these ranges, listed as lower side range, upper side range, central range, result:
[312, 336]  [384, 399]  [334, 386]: -0.08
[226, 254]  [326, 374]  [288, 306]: 0.28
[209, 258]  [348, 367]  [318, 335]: 0.08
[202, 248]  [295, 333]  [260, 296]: -0.16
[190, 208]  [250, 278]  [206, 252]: 0.07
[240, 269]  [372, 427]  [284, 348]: 0.14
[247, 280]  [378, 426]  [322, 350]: 0.04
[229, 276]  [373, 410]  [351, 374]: -0.03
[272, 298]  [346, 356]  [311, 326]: 0.15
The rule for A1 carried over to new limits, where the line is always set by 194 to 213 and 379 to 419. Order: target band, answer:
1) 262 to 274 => -1.2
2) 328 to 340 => 0.6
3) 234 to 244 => 0.3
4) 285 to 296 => 1.1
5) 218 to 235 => 0.7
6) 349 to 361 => -0.4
